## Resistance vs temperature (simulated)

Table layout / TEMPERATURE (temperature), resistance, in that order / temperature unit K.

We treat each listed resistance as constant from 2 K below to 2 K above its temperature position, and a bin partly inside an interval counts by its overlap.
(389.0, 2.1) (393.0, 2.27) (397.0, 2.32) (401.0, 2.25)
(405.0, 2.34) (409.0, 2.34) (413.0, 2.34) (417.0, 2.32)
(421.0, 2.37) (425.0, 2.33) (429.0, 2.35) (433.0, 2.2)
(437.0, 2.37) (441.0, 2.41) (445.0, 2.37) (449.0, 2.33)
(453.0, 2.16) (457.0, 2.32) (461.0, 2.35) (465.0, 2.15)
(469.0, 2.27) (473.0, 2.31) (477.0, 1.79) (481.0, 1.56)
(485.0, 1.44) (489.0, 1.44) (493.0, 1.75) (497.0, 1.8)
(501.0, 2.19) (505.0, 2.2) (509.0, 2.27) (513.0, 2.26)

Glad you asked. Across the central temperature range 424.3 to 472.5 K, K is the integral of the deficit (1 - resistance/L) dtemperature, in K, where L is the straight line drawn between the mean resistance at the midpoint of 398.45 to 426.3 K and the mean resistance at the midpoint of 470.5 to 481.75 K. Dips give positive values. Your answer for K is -4.5 K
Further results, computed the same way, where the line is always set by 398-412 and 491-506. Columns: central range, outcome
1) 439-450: -1.0 K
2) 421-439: -0.8 K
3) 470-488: 2.3 K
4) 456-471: -1.2 K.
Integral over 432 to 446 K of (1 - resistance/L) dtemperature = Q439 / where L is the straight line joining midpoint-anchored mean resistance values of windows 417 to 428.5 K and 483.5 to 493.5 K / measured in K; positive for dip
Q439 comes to -1.4 K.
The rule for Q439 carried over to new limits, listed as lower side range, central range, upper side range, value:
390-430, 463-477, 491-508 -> -0.5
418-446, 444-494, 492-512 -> 4.2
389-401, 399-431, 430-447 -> -0.5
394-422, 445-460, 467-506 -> -1.6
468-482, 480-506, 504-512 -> 4.6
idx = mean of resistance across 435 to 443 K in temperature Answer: 2.39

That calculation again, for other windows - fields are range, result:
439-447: 2.39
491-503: 1.91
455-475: 2.28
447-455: 2.25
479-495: 1.55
